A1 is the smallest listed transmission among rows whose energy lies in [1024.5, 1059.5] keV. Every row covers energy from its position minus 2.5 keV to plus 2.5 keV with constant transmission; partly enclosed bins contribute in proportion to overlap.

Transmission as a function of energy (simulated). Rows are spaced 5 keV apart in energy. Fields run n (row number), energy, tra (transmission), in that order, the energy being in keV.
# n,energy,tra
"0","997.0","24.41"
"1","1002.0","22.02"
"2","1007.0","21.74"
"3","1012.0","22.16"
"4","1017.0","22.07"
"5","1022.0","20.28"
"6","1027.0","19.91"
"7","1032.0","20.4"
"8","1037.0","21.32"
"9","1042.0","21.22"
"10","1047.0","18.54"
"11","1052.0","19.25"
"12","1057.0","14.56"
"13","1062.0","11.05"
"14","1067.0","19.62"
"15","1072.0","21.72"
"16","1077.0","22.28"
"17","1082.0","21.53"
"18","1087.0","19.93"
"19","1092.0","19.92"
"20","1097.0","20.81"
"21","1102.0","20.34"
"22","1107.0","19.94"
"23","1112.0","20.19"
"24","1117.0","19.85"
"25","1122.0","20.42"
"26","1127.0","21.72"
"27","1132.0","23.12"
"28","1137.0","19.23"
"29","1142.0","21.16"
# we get 14.56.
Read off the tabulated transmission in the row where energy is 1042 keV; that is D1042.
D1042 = 21.22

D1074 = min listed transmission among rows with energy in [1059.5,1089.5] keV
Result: 11.05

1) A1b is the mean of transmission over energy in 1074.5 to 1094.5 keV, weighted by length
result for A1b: 20.9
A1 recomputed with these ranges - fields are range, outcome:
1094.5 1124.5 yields 19.85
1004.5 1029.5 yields 19.91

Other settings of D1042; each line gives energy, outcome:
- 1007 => 21.74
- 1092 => 19.92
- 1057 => 14.56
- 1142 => 21.16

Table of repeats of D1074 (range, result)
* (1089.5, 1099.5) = 19.92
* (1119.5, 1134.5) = 20.42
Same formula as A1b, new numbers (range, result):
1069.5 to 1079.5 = 22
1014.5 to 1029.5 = 20.8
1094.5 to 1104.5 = 20.6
